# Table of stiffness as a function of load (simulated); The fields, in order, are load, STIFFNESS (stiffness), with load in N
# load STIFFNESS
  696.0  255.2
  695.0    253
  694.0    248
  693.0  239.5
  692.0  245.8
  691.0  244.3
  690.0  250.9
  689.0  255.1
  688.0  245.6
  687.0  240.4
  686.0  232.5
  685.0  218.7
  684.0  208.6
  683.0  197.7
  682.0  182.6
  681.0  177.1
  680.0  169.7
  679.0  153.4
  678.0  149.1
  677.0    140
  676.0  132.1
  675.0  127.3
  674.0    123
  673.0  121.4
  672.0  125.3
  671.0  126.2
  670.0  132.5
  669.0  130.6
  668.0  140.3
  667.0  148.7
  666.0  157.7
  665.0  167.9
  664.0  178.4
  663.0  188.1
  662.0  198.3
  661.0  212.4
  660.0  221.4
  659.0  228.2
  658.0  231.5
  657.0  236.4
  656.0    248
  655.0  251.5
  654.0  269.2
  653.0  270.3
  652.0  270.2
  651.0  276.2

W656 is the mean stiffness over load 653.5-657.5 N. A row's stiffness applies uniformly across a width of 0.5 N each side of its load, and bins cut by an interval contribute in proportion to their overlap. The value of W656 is 251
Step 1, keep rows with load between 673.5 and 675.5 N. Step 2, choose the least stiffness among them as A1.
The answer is 123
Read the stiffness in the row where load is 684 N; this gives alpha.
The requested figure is 208.6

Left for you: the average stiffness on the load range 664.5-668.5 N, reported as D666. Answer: 154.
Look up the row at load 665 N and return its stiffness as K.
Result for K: 167.9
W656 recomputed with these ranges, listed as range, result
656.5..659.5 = 232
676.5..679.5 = 148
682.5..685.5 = 208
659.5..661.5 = 217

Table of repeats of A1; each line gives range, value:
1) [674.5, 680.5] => 127.3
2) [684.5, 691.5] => 218.7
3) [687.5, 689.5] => 245.6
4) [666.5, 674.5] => 121.4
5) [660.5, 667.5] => 148.7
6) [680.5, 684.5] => 177.1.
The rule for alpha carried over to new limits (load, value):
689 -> 255.1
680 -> 169.7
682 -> 182.6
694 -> 248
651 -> 276.2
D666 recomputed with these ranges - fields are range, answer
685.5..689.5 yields 243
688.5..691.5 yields 250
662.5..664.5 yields 183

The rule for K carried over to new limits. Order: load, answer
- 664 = 178.4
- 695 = 253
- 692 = 245.8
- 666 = 157.7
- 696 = 255.2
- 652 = 270.2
